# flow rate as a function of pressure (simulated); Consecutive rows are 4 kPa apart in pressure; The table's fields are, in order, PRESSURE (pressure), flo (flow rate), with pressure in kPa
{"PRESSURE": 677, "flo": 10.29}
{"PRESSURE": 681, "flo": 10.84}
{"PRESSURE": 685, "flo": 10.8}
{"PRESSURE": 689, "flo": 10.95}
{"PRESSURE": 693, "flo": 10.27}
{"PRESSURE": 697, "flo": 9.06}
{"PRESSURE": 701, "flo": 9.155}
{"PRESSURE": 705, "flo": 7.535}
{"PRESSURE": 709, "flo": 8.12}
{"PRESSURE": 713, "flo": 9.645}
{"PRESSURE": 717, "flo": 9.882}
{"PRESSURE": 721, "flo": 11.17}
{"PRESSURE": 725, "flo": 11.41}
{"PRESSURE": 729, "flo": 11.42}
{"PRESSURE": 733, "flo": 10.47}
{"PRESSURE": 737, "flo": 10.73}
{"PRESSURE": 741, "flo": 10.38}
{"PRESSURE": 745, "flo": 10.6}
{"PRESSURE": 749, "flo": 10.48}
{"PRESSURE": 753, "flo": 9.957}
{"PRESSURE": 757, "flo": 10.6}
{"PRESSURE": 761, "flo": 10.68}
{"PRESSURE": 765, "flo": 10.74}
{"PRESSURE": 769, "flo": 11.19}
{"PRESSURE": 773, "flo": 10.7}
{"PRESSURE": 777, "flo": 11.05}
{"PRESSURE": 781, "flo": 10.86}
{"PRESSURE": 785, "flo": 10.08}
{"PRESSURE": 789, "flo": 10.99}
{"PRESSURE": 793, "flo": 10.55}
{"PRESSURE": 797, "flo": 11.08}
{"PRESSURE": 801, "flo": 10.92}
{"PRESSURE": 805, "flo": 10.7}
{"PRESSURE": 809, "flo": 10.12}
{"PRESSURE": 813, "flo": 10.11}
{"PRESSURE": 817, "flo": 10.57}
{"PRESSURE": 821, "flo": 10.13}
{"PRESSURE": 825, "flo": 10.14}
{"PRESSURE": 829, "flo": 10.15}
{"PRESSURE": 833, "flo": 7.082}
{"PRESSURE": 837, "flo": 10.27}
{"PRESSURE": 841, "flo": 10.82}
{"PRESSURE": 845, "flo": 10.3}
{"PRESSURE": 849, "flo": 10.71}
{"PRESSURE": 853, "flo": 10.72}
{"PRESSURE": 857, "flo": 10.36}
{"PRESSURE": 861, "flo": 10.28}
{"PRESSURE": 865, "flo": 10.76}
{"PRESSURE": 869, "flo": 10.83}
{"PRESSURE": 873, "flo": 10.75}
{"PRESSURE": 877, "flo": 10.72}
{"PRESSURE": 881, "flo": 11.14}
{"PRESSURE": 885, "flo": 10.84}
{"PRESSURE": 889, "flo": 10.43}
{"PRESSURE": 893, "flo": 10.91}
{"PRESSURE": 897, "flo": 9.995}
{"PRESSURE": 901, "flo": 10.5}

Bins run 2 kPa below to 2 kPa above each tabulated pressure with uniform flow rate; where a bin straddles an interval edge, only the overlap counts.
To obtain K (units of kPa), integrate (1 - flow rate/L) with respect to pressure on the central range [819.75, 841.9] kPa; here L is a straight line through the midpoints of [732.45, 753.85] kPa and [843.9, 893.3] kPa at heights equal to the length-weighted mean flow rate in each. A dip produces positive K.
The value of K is 1.9 kPa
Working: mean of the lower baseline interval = 10.5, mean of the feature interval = 9.7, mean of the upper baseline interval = 10.7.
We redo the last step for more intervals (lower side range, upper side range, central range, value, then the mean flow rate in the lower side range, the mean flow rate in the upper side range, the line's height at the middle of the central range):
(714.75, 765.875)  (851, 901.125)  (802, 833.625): 1.8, 10.6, 10.6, 10.6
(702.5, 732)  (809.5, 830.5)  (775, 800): -1.6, 9.89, 10.2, 10.1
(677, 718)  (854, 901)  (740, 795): -3.3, 9.65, 10.6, 10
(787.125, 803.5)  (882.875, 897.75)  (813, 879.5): 2.7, 10.9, 10.6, 10.7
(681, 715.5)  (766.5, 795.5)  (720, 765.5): -2.3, 9.53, 10.8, 10.2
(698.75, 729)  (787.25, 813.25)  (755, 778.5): -1.2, 9.68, 10.7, 10.3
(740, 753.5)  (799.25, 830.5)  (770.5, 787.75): -0.5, 10.4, 10.4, 10.4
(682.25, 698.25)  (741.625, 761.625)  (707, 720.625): 1.2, 10.4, 10.4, 10.4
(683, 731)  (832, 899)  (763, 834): -1.4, 9.95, 10.5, 10.2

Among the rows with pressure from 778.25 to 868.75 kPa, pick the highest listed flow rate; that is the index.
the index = 11.08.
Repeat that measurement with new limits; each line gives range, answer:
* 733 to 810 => 11.19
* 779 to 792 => 10.99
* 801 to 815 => 10.92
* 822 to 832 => 10.15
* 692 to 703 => 10.27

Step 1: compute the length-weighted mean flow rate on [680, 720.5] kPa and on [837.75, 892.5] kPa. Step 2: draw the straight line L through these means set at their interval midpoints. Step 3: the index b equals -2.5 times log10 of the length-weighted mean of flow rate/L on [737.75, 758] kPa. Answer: -0.050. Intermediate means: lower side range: 9.65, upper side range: 10.7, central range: 10.4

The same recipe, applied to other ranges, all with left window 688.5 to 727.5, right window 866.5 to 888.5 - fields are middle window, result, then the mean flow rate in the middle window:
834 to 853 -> 0.024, 10.4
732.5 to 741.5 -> -0.071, 10.6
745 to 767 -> -0.052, 10.5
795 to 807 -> -0.060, 10.9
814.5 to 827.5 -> 0.019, 10.3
